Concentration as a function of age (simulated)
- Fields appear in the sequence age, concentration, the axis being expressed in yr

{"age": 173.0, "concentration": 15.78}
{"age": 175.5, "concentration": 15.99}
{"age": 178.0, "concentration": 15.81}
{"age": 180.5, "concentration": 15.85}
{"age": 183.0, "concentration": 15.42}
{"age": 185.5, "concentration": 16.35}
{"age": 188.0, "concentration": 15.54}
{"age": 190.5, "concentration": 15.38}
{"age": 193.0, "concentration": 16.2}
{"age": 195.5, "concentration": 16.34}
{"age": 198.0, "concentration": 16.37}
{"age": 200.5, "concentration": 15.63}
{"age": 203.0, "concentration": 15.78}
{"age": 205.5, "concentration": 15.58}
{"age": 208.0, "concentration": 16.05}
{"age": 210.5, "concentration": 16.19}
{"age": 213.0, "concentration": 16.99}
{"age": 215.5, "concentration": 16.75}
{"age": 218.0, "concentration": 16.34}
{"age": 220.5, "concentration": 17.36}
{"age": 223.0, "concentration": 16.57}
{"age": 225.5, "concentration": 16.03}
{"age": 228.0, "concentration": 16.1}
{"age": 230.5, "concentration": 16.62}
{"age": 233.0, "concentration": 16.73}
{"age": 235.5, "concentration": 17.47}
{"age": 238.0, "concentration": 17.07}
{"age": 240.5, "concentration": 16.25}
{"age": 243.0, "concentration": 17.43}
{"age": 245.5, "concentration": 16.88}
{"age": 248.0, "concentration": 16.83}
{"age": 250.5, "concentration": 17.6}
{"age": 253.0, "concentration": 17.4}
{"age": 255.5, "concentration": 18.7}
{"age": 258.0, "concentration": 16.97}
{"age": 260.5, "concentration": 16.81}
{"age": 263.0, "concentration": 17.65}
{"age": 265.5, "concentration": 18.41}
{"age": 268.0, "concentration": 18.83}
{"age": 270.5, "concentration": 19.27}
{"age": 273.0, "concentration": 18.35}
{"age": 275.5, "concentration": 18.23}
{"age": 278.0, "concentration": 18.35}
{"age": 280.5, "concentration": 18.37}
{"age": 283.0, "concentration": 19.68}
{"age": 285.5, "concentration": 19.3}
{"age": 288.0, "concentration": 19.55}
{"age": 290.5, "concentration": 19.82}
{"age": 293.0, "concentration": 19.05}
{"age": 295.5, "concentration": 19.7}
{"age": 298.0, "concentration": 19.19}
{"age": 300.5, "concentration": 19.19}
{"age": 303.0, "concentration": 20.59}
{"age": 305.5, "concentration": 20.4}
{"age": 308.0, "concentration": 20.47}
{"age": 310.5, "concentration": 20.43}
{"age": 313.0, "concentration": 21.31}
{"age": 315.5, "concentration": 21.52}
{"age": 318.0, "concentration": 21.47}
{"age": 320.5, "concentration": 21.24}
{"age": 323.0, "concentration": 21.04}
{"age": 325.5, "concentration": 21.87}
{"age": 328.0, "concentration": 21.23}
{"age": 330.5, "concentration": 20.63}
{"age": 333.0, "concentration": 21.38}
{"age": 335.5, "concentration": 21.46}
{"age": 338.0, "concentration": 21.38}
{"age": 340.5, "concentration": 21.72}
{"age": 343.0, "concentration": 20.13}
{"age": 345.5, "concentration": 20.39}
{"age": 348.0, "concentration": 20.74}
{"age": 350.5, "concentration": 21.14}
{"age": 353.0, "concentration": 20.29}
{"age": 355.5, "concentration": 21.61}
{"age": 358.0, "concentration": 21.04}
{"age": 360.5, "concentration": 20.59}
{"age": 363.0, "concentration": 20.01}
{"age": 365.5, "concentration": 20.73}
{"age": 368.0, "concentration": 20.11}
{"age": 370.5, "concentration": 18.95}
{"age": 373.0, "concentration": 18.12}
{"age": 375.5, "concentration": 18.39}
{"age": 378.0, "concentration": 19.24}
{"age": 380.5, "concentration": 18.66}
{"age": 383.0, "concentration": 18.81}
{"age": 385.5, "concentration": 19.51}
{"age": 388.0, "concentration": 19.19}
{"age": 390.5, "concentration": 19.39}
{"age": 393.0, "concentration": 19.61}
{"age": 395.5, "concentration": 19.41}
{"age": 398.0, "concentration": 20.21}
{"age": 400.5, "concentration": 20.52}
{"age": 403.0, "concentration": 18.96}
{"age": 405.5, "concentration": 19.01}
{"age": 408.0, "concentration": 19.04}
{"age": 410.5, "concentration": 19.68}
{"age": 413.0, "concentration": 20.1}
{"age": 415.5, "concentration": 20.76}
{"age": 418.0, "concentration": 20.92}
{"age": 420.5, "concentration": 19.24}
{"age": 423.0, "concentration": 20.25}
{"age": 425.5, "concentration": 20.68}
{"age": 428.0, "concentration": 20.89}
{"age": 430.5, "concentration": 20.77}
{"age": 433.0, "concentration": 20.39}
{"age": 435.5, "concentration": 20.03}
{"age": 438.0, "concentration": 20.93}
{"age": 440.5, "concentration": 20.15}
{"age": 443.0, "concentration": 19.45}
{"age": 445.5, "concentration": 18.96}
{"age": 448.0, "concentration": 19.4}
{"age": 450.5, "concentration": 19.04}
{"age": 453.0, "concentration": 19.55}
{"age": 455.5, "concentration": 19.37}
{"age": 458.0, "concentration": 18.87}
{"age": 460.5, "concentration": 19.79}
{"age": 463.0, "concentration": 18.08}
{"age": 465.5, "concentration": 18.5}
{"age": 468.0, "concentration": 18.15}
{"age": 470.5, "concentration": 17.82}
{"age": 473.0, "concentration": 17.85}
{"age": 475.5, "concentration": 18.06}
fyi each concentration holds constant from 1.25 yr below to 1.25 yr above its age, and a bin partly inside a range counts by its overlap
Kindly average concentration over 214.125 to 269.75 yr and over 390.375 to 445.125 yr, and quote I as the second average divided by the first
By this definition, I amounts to 1.17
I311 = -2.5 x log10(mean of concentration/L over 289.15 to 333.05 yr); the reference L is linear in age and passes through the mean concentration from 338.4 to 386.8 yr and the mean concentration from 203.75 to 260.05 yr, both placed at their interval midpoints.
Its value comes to -0.10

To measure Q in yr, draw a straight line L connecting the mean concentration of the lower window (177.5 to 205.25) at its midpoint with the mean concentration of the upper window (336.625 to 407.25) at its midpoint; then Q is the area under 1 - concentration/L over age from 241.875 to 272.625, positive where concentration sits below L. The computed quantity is -0.71 yr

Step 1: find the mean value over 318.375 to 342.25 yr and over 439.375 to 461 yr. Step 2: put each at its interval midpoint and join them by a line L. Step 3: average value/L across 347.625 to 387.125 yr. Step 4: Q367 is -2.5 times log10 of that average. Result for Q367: 0.05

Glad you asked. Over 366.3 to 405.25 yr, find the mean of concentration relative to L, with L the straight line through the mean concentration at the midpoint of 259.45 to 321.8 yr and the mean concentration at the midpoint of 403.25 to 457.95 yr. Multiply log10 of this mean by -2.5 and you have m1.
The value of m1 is 0.03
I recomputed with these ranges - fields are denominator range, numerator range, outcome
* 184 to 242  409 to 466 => 1.21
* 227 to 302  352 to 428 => 1.09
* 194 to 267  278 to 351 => 1.22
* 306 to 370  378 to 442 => 0.95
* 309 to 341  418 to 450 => 0.95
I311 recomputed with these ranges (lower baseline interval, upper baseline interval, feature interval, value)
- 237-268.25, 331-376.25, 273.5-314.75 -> -0.05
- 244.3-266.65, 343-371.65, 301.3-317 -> -0.09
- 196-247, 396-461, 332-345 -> -0.15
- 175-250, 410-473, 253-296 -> -0.08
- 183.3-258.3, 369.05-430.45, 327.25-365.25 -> -0.12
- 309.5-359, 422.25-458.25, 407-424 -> 0.01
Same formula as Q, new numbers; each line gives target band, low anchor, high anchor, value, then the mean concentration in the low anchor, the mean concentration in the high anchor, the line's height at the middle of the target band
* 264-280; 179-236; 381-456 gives -1.1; 16.2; 19.8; 17.3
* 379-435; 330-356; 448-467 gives 0.2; 21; 19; 19.9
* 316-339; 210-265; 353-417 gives -3.3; 17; 19.7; 18.6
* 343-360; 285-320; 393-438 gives -0.6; 20.2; 20.1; 20.1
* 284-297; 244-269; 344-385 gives -0.8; 17.6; 19.9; 18.3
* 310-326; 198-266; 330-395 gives -1.9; 16.8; 20.1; 19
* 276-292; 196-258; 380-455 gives -1.4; 16.7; 19.8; 17.6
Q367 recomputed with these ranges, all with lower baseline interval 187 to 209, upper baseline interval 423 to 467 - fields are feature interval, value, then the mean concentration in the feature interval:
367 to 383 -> -0.015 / 18.9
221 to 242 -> -0.016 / 16.6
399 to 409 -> -0.019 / 19.4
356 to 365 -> -0.126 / 20.7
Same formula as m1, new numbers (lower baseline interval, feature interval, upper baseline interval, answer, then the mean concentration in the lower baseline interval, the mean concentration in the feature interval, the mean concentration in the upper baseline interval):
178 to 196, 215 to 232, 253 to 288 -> 0.03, 15.8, 16.5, 18.4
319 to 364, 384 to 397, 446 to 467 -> 0.04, 21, 19.4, 19.1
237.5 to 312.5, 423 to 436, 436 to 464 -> -0.07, 18.6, 20.6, 19.4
